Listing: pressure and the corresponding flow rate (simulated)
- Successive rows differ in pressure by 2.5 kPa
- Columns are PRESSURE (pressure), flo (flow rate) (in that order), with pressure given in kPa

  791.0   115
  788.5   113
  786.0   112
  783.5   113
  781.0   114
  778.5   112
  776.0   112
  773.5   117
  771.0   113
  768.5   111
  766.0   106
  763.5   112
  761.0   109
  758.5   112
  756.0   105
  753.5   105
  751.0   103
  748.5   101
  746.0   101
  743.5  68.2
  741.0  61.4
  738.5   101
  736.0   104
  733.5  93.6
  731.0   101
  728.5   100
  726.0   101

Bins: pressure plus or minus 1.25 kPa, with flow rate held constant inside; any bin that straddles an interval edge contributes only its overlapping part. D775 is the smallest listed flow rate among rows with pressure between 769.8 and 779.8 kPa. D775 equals 112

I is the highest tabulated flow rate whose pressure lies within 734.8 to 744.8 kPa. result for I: 104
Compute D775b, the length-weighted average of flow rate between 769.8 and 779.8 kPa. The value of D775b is 114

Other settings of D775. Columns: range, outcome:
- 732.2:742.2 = 61.4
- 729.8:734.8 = 93.6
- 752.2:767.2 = 105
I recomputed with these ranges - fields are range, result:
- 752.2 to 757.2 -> 105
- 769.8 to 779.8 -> 117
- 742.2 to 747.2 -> 101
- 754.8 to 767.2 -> 112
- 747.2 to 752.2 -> 103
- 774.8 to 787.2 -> 114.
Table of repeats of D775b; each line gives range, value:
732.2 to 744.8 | 85.8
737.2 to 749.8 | 86.7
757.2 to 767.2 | 110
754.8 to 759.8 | 109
